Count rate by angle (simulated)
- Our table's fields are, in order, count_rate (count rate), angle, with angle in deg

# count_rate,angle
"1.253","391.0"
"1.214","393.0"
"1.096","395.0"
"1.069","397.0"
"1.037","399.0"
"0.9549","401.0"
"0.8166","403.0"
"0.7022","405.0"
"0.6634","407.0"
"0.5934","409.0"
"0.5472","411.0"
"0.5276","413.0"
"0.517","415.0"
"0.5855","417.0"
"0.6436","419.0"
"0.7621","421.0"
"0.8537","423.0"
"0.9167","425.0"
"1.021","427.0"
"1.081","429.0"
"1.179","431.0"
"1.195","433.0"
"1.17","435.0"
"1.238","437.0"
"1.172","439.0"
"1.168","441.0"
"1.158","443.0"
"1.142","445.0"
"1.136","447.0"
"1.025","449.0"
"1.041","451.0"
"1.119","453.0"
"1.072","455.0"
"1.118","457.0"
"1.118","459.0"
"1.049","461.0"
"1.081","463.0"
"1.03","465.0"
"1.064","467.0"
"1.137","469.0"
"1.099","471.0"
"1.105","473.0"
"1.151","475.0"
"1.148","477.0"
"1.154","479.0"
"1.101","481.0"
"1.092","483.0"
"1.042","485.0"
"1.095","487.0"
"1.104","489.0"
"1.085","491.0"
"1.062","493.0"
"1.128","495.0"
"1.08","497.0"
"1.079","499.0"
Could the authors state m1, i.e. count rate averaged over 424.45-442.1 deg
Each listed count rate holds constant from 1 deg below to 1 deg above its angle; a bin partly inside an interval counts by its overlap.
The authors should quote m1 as 1.13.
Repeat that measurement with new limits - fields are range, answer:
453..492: 1.1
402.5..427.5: 0.695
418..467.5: 1.06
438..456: 1.11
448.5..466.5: 1.07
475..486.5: 1.11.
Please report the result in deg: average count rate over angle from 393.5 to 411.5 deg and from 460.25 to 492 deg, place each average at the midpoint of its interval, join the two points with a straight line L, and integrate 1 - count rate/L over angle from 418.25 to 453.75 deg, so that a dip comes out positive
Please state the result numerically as -3.5 deg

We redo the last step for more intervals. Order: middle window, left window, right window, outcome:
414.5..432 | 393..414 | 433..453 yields 2.5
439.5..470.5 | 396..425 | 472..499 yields -4.8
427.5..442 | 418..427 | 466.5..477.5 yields -4.4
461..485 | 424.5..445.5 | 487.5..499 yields 0.1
